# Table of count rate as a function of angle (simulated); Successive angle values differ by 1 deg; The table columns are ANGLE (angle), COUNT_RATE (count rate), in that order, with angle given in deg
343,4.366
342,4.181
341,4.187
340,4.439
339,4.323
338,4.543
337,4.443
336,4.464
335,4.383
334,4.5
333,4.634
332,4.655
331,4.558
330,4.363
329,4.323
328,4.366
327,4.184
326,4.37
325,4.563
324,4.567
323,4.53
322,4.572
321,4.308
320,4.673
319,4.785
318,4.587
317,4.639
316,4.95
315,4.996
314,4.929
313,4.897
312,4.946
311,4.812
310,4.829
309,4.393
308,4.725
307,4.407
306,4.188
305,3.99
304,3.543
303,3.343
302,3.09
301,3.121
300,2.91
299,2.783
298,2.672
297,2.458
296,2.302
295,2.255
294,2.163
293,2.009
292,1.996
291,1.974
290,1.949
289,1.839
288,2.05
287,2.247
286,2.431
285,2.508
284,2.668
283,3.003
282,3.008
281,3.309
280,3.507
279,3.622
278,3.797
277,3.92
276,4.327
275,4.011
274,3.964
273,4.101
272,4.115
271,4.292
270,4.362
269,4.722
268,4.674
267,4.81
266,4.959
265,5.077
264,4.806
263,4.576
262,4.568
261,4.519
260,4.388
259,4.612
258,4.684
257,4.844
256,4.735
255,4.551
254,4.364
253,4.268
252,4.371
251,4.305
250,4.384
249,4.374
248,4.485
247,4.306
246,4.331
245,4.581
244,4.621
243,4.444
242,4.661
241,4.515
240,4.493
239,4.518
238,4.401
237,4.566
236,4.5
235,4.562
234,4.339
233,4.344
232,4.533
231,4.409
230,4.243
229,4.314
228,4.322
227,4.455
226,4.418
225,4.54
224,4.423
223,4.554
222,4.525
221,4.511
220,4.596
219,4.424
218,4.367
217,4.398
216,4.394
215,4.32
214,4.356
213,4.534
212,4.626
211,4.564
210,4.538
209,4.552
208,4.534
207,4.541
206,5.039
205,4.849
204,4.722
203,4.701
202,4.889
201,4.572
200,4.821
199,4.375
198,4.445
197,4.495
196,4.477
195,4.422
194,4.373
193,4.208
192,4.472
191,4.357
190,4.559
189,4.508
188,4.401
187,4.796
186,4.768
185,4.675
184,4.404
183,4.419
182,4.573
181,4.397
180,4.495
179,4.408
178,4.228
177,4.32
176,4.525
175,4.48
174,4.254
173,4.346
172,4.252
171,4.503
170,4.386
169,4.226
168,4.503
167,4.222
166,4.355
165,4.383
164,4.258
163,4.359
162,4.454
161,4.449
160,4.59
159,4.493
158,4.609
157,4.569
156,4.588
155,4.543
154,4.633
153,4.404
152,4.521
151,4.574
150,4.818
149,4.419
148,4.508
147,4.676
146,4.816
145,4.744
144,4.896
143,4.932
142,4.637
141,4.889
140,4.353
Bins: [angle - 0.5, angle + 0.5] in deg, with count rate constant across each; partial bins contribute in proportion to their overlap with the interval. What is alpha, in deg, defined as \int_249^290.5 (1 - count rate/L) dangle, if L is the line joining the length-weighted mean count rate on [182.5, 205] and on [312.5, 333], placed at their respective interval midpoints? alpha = 5.8 deg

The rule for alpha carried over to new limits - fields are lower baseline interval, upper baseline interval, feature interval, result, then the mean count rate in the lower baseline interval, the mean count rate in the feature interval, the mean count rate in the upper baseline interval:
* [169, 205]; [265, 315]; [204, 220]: -1.1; 4.49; 4.54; 3.52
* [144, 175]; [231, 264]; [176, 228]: -0.3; 4.49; 4.51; 4.5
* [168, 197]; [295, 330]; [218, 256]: -1.3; 4.44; 4.45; 4.12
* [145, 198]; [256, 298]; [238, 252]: -2.3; 4.47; 4.46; 3.55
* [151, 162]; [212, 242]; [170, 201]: 0.3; 4.54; 4.46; 4.45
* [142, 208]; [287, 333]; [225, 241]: -0.9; 4.52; 4.43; 3.78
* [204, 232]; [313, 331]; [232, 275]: 0.3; 4.5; 4.5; 4.58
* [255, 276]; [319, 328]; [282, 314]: 9.7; 4.54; 3.14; 4.48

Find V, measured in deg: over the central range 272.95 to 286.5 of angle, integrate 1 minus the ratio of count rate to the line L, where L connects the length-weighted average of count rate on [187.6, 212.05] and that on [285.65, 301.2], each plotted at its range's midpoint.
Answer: -3.9 deg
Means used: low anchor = 4.56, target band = 3.42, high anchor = 2.31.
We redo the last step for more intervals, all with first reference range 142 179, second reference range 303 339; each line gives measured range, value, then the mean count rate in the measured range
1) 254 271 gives -0.6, 4.66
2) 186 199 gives 0.1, 4.47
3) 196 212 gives -0.5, 4.64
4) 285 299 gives 7.1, 2.21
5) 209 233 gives 0.3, 4.45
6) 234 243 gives 0.0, 4.51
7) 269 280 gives 1.1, 4.06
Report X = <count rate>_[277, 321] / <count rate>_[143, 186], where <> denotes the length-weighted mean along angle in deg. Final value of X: 0.8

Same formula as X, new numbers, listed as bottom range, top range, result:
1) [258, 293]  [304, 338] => 1.24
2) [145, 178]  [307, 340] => 1.03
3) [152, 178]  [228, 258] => 1.01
